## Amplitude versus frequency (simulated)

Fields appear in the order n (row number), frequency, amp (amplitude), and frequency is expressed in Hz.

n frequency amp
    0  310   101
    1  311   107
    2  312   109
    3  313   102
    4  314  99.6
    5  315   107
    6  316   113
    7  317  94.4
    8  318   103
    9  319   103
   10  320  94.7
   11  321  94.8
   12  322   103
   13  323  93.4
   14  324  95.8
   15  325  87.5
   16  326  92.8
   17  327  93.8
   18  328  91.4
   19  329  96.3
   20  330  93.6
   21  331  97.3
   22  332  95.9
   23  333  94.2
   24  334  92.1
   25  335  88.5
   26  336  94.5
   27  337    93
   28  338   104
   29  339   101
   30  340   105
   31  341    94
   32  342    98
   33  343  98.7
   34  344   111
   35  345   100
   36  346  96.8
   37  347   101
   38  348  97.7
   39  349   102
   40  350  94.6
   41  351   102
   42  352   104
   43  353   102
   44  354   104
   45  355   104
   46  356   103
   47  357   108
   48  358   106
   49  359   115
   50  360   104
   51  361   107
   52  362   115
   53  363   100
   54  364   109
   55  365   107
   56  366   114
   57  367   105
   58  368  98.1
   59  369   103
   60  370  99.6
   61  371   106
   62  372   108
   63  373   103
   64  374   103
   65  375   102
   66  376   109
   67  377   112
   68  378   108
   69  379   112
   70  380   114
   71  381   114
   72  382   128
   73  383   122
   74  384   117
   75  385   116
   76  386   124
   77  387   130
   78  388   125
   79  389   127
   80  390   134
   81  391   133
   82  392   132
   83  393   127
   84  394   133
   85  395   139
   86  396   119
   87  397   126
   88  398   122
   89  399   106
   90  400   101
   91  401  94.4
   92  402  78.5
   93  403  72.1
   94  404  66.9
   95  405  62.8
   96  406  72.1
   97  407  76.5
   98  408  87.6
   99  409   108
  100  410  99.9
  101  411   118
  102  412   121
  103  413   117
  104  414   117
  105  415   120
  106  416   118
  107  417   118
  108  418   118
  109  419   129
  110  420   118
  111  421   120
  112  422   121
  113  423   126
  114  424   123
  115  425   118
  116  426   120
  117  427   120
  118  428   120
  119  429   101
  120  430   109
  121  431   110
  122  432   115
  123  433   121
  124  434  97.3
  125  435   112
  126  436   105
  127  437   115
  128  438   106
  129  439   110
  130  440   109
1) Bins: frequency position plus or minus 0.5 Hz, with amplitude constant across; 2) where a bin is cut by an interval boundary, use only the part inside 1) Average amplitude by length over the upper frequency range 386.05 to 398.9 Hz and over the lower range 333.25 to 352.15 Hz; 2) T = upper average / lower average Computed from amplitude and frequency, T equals 1.30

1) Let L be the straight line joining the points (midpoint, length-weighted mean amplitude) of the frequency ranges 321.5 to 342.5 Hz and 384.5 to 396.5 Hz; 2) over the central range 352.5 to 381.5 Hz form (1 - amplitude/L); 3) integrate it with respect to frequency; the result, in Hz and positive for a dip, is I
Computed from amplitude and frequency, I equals 2.1 Hz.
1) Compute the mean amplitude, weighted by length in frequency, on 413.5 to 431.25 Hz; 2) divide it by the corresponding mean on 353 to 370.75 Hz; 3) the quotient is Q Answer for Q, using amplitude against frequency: 1.12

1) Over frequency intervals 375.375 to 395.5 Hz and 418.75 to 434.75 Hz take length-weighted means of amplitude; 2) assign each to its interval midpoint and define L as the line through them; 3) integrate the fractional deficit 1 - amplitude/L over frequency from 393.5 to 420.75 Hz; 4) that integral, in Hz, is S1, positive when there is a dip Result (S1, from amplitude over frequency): 3.1 Hz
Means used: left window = 123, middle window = 106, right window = 117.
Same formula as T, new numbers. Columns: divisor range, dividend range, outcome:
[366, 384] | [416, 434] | 1.08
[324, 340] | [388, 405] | 1.18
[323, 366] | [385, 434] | 1.13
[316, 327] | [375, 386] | 1.19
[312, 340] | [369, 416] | 1.13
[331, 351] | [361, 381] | 1.09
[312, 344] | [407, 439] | 1.17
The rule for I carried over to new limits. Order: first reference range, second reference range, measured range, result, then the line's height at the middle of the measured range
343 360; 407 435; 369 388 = -0.9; 108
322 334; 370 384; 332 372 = 0.1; 102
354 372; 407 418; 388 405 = -0.4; 109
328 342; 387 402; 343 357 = 0.1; 102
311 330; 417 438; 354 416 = -0.2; 109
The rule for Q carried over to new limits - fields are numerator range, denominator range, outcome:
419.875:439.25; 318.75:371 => 1.14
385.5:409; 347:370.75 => 1.04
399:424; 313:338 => 1.07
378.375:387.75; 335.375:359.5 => 1.18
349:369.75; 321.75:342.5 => 1.10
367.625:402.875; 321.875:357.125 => 1.17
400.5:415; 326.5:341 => 0.97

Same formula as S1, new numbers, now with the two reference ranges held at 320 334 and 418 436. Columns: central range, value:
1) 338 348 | -0.27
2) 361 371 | -0.27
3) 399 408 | 2.51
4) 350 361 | -0.45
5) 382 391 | -1.48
